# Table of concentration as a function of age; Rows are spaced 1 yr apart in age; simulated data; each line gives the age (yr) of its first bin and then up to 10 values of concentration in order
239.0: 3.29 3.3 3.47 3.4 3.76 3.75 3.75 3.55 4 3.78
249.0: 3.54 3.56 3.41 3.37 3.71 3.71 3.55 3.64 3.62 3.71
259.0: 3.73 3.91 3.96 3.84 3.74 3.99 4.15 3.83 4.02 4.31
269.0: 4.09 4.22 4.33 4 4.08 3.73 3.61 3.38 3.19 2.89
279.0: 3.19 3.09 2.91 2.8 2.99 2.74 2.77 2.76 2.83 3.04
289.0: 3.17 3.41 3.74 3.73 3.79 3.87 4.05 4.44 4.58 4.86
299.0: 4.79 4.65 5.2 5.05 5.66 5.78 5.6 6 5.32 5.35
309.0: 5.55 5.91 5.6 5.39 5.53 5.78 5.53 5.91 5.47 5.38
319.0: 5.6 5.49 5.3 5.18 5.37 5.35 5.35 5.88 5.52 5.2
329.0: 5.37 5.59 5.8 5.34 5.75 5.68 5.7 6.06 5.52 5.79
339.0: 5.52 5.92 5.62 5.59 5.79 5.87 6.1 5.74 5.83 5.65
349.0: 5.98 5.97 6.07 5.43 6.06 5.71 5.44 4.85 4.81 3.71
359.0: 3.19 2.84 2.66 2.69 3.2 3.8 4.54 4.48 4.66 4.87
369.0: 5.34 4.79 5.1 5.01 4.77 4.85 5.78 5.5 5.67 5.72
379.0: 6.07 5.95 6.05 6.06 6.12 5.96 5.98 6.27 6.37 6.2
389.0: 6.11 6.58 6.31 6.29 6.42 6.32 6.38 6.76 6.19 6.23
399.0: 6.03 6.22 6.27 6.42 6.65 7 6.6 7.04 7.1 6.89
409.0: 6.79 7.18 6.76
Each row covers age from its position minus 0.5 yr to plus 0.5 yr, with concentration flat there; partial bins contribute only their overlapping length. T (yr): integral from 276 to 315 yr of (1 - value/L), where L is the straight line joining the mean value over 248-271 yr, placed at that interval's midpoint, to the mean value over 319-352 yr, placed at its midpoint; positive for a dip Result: 3.8 yr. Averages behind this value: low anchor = 3.81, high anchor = 5.65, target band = 4.27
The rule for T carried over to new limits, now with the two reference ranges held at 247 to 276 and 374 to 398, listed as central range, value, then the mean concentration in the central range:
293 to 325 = -3.8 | 5.25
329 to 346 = -1.6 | 5.72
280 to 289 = 2.9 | 2.89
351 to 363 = 2.6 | 4.34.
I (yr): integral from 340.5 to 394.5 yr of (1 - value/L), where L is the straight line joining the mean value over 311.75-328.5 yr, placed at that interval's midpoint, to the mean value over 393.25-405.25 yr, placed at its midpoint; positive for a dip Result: 6.3 yr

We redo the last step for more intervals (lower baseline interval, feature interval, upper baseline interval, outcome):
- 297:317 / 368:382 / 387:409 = 1.8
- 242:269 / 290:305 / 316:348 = 0.7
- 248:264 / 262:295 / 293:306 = 5.7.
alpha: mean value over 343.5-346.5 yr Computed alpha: 5.9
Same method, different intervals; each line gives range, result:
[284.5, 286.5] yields 2.76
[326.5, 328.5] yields 5.36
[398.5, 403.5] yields 6.32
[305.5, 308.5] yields 5.56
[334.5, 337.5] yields 5.76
